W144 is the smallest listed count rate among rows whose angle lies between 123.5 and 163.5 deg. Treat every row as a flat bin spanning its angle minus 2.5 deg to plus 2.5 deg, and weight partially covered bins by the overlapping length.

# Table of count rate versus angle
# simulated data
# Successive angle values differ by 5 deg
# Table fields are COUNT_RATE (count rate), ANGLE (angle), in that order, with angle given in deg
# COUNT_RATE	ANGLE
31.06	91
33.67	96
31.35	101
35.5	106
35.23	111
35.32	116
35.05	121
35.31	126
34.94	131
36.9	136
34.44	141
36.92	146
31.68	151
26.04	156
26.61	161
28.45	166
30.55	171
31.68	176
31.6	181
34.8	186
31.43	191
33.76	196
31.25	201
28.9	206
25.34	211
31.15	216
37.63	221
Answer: 26.04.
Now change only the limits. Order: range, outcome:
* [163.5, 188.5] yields 28.45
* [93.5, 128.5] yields 31.35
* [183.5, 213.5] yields 25.34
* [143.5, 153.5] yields 31.68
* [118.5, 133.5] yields 34.94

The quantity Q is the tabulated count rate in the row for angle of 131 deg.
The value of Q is 34.94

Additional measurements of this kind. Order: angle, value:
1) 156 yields 26.04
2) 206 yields 28.9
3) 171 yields 30.55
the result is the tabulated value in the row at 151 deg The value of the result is 31.68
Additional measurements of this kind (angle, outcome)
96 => 33.67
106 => 35.5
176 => 31.68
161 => 26.61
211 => 25.34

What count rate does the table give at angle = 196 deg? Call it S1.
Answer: 33.76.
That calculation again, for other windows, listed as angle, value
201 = 31.25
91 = 31.06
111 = 35.23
